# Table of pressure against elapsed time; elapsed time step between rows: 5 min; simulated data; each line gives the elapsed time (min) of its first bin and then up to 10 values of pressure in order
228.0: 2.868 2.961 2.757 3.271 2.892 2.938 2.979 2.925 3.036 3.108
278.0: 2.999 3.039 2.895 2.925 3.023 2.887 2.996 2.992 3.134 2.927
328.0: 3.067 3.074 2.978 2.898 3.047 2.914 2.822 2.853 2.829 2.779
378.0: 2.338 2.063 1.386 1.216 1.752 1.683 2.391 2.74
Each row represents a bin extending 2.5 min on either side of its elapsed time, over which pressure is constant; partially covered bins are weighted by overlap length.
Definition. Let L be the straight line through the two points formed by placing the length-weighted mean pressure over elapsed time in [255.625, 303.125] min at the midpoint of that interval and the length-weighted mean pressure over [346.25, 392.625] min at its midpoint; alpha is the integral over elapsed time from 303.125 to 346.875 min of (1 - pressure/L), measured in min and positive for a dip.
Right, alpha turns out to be -4.32 min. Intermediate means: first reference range 2.99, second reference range 2.49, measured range 3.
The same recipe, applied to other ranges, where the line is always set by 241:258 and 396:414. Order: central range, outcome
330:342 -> -2.4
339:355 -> -3.4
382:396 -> 4.4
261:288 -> -1.3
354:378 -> -4.6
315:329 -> -2.4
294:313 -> -1.9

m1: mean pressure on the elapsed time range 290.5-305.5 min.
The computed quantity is 2.94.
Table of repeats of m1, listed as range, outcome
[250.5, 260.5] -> 2.96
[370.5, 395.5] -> 1.96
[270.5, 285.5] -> 3.05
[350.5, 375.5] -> 2.84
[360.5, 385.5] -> 2.57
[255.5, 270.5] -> 2.98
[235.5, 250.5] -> 2.97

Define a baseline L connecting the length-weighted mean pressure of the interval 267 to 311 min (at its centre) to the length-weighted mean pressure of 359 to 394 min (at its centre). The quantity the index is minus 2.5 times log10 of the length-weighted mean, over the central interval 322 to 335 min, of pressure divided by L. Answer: -0.14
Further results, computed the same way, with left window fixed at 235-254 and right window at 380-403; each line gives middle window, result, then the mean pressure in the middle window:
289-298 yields -0.17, 2.95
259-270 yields -0.07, 2.98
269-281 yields -0.14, 3.05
